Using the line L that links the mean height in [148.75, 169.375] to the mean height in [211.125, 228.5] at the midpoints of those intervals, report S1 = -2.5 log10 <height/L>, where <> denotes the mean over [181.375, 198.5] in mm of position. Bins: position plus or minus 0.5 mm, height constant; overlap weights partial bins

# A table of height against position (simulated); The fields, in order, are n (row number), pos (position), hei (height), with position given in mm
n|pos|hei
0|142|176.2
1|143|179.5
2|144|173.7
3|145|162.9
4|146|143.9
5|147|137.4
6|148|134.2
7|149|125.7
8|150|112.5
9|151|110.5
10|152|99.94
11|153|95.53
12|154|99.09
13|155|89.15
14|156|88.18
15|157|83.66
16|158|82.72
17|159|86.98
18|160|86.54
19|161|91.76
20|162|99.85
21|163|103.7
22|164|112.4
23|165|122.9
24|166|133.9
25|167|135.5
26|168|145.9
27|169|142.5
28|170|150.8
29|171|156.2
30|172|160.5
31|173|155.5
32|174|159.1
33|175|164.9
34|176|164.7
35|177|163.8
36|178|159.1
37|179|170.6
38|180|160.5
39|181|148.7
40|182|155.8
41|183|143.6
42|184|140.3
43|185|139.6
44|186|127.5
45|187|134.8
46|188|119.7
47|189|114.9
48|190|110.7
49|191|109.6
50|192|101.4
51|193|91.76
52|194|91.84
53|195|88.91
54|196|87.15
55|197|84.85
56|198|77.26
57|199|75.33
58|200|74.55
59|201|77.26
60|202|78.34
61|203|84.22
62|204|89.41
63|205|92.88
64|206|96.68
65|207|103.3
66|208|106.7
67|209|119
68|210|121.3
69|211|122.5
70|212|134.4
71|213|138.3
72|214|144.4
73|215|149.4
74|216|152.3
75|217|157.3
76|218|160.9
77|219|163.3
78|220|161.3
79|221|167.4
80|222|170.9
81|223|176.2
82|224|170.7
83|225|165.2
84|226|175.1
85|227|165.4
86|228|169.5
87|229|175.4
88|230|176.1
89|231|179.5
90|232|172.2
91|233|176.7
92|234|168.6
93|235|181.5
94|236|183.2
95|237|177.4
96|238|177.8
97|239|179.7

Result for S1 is 0.17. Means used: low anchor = 107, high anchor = 159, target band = 113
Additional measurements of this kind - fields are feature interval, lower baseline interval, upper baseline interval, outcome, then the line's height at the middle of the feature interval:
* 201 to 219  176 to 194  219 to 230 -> 0.291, 157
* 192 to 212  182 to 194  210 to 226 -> 0.413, 137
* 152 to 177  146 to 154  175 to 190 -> 0.079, 130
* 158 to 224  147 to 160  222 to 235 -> 0.072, 137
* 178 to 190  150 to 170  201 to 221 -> -0.217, 115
